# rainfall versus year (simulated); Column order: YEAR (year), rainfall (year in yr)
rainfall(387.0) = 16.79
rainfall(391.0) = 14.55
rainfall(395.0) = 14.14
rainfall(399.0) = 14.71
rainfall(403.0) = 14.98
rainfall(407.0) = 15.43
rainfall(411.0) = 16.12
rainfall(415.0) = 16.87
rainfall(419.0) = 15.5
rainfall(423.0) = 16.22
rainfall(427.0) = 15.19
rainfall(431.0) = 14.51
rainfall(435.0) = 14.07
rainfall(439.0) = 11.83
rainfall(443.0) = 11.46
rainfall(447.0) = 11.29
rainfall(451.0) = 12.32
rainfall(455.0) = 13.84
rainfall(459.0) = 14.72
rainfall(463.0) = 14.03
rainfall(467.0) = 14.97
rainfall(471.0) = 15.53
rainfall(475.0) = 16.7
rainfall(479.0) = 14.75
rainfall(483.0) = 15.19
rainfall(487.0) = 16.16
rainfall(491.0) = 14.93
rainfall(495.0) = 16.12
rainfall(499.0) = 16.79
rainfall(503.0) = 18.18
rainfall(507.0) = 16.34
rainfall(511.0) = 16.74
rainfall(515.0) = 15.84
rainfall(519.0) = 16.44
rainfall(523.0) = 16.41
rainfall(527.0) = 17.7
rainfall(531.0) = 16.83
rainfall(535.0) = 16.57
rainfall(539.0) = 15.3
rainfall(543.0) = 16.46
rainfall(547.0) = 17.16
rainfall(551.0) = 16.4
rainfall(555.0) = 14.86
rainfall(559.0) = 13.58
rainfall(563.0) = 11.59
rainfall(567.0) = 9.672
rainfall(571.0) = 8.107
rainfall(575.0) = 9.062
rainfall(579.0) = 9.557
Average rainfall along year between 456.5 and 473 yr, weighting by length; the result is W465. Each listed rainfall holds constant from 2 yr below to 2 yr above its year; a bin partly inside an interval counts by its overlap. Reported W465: 14.8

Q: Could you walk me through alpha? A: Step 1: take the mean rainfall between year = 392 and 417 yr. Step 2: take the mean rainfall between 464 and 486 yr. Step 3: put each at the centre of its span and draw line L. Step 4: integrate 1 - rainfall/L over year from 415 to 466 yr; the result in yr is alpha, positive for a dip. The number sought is 4.9 yr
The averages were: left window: 15.3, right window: 15.4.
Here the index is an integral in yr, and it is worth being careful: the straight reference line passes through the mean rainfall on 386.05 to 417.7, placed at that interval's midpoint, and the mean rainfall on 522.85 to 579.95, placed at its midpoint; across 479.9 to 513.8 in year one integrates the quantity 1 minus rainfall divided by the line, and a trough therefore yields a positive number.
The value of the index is -4.1 yr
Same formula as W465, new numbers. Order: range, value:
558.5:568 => 11.5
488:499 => 15.8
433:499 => 14.3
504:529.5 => 16.6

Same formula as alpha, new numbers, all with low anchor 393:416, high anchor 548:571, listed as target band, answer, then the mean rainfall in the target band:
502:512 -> -2.4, 17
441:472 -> 2.2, 13.5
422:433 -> -0.2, 15.2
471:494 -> -2.4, 15.6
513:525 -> -2.4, 16.2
